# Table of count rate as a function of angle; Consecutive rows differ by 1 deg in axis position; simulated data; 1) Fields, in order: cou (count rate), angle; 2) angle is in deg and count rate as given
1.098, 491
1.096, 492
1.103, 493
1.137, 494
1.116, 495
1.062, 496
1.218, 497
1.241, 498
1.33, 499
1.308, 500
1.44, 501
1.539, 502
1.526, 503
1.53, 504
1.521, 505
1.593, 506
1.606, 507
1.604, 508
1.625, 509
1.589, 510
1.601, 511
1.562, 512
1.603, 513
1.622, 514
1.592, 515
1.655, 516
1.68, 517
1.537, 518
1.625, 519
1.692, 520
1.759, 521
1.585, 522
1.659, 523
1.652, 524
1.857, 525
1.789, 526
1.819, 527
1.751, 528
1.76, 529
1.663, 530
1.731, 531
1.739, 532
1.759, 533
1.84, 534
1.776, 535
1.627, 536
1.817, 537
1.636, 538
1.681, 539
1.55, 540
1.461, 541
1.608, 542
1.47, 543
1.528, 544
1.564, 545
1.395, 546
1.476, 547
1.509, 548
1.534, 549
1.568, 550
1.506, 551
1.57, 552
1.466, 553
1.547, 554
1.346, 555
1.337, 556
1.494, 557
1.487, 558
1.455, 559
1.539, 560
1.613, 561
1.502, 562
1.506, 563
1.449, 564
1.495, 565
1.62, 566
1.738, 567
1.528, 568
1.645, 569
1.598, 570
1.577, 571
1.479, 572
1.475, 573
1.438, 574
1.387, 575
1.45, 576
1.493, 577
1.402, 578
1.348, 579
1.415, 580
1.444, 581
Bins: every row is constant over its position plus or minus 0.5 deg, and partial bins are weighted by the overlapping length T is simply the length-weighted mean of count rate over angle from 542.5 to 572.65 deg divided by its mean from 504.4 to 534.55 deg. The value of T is 0.91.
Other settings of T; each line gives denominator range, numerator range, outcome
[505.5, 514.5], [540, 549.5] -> 0.94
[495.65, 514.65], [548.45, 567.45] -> 1.02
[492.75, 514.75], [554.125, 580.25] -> 1.04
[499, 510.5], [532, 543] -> 1.09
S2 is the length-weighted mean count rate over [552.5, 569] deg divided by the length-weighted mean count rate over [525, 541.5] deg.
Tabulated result 0.88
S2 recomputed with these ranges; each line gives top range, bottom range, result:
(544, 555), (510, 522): 0.93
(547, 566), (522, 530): 0.86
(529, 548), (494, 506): 1.21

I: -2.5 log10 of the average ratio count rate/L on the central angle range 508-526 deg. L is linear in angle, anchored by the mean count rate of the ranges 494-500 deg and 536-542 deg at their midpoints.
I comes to -0.17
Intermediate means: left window 1.2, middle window 1.64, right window 1.63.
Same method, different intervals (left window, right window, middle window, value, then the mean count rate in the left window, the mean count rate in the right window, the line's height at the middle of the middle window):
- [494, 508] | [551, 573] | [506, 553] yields -0.131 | 1.39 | 1.52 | 1.45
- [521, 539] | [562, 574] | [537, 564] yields 0.079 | 1.73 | 1.55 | 1.63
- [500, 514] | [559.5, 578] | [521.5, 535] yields -0.128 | 1.56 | 1.53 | 1.55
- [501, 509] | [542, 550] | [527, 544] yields -0.108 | 1.56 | 1.51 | 1.52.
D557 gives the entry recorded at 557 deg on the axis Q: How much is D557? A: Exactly 1.494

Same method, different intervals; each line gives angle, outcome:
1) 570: 1.598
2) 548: 1.509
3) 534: 1.84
